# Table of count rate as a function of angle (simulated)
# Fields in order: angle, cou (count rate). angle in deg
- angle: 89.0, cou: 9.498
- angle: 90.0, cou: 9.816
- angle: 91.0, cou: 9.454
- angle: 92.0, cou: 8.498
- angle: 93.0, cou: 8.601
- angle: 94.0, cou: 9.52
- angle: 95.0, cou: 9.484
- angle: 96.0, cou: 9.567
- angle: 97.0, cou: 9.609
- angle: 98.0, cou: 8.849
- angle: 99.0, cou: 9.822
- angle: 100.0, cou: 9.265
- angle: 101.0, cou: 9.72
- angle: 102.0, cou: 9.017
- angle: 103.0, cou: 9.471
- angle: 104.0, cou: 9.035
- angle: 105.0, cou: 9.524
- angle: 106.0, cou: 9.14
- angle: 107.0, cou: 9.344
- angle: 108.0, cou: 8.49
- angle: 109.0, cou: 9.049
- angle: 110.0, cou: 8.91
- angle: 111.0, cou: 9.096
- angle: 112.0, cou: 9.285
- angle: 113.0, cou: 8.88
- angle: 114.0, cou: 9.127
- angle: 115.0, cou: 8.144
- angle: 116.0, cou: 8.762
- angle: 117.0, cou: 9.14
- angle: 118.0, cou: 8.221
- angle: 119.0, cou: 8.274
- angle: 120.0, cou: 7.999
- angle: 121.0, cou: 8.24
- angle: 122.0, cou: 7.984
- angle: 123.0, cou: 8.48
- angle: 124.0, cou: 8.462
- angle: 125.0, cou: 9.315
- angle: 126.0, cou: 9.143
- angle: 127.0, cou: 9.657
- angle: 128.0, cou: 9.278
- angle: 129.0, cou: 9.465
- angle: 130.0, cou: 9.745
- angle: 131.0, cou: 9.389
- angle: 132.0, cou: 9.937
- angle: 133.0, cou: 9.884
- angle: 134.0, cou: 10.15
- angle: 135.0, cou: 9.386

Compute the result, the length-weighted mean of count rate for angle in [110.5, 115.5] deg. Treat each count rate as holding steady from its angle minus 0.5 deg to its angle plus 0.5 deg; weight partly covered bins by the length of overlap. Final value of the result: 8.91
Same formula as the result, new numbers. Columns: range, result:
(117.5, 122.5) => 8.14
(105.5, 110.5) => 8.99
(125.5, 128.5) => 9.36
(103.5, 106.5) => 9.23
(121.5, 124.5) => 8.31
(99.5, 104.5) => 9.3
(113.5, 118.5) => 8.68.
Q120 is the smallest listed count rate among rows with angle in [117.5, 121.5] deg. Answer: 7.999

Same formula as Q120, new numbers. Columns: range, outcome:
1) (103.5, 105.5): 9.035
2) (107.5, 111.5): 8.49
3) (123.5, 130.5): 8.462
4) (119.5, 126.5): 7.984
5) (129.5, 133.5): 9.389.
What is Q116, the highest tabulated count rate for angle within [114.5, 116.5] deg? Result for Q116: 8.762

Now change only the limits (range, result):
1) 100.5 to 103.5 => 9.72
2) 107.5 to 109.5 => 9.049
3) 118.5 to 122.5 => 8.274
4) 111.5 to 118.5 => 9.285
